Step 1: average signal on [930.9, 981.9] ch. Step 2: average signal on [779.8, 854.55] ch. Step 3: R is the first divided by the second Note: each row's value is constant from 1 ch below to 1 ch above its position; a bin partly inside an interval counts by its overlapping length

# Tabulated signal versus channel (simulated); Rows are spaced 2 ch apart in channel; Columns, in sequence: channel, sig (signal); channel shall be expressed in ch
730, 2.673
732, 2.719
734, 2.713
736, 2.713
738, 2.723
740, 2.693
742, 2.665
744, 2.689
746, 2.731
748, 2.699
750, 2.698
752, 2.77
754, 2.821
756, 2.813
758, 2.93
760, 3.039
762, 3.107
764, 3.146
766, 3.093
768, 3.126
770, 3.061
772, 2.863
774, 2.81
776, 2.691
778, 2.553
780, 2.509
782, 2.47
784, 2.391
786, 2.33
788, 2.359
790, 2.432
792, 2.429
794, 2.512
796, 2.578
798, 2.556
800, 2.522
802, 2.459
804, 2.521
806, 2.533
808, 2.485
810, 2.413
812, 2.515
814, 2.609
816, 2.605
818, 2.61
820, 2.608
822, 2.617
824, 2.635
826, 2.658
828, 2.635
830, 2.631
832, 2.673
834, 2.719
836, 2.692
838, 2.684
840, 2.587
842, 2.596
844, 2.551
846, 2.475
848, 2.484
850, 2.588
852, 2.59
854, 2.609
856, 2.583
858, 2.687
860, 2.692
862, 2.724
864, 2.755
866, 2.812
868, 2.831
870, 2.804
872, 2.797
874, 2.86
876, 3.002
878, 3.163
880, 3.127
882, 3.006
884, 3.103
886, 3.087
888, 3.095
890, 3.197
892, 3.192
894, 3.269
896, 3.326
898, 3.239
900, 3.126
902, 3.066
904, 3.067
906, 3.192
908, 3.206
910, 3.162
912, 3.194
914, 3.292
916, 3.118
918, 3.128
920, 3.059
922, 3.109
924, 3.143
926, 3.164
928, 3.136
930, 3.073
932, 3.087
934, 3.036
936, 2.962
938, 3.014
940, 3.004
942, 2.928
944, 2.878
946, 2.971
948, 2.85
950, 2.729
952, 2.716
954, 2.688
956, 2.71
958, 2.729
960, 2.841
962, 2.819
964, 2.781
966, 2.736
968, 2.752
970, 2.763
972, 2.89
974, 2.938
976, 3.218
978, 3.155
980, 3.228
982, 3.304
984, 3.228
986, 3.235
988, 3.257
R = 1.14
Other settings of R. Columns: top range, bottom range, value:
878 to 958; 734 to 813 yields 1.14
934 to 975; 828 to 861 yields 1.09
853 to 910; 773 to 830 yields 1.18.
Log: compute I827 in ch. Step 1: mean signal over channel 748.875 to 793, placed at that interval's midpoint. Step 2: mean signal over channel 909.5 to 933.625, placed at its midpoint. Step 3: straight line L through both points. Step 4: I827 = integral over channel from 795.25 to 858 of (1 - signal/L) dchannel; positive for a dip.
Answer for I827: 6.7 ch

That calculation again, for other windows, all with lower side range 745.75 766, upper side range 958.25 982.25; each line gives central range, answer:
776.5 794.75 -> 2.83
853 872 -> 1.22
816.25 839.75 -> 2.09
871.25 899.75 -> -1.86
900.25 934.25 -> -2.44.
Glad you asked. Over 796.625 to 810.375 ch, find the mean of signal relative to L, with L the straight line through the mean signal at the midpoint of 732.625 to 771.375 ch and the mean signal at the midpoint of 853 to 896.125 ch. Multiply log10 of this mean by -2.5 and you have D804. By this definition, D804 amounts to 0.15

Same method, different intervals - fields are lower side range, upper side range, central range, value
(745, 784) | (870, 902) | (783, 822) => 0.16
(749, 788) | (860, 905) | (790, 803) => 0.14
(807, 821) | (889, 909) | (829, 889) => 0.05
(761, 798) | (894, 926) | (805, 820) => 0.11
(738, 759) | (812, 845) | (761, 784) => -0.05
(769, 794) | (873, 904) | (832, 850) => 0.11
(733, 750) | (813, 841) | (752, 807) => -0.01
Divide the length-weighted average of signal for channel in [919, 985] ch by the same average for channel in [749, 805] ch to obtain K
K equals 1.1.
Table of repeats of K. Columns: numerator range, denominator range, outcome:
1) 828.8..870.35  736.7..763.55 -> 0.95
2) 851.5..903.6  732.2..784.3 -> 1.06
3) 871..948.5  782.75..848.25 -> 1.21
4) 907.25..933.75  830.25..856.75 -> 1.21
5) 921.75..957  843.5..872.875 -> 1.11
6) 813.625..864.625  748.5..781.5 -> 0.92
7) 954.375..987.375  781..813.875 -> 1.20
